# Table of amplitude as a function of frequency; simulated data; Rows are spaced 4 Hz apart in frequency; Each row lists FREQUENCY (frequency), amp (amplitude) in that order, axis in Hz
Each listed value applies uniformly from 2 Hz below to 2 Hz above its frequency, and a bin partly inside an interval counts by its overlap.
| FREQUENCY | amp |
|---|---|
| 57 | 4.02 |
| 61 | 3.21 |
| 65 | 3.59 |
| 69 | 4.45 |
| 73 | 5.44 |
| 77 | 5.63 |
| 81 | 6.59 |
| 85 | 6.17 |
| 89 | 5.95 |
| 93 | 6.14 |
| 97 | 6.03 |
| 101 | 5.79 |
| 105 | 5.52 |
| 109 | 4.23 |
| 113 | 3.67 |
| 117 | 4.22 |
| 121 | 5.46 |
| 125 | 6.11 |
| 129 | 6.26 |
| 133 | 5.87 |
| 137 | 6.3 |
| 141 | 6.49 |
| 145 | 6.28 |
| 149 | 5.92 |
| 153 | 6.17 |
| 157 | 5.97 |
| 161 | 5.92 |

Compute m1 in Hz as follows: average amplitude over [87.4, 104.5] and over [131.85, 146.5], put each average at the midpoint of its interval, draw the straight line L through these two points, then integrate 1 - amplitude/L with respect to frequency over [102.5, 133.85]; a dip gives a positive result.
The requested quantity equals 4.9 Hz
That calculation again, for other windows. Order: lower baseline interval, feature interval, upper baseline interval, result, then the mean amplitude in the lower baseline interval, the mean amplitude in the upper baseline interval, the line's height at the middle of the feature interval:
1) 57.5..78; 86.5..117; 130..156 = -0.76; 4.37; 6.17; 5.18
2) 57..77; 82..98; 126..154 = -3.98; 4.3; 6.18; 4.9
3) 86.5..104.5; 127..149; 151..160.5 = -0.71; 5.94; 6.05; 6.02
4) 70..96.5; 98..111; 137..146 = 1.80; 5.93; 6.38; 6.09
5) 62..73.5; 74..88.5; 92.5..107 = -3.35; 4.26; 5.84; 4.93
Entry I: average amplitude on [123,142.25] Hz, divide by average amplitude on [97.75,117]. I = 1.3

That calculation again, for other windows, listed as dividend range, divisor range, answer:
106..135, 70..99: 0.86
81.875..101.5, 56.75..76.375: 1.42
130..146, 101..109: 1.18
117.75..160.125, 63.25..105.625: 1.08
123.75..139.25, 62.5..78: 1.31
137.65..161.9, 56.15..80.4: 1.35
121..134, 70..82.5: 1.04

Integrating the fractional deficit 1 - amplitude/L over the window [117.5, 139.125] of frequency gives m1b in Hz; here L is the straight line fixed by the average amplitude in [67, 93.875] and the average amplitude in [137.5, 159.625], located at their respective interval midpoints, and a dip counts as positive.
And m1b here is 0.6 Hz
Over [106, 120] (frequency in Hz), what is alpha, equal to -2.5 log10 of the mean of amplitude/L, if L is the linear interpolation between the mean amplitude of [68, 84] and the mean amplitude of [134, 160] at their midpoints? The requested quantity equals 0.36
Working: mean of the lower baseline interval 5.63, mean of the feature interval 4.25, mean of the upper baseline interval 6.17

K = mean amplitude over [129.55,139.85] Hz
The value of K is 6.14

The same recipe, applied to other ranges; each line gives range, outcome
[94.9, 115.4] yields 5.04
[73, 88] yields 6.03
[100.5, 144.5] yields 5.46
